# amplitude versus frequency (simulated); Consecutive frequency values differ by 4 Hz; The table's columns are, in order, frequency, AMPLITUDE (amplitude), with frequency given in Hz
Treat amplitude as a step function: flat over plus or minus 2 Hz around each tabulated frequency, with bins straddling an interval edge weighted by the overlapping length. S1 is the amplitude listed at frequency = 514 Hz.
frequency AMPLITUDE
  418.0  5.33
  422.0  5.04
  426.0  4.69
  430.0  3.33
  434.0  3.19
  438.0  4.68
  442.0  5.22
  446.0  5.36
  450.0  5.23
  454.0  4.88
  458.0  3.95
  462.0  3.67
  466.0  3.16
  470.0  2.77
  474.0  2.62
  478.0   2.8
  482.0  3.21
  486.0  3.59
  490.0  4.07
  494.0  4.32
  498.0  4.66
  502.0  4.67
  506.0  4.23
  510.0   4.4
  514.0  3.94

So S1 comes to 3.94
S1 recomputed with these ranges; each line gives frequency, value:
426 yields 4.69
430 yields 3.33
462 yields 3.67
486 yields 3.59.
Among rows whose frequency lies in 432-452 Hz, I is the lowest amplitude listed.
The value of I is 3.19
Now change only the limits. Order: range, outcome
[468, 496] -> 2.62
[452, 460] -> 3.95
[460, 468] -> 3.16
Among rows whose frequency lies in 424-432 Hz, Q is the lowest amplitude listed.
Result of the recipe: 3.33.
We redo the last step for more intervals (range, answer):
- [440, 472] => 2.77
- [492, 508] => 4.23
